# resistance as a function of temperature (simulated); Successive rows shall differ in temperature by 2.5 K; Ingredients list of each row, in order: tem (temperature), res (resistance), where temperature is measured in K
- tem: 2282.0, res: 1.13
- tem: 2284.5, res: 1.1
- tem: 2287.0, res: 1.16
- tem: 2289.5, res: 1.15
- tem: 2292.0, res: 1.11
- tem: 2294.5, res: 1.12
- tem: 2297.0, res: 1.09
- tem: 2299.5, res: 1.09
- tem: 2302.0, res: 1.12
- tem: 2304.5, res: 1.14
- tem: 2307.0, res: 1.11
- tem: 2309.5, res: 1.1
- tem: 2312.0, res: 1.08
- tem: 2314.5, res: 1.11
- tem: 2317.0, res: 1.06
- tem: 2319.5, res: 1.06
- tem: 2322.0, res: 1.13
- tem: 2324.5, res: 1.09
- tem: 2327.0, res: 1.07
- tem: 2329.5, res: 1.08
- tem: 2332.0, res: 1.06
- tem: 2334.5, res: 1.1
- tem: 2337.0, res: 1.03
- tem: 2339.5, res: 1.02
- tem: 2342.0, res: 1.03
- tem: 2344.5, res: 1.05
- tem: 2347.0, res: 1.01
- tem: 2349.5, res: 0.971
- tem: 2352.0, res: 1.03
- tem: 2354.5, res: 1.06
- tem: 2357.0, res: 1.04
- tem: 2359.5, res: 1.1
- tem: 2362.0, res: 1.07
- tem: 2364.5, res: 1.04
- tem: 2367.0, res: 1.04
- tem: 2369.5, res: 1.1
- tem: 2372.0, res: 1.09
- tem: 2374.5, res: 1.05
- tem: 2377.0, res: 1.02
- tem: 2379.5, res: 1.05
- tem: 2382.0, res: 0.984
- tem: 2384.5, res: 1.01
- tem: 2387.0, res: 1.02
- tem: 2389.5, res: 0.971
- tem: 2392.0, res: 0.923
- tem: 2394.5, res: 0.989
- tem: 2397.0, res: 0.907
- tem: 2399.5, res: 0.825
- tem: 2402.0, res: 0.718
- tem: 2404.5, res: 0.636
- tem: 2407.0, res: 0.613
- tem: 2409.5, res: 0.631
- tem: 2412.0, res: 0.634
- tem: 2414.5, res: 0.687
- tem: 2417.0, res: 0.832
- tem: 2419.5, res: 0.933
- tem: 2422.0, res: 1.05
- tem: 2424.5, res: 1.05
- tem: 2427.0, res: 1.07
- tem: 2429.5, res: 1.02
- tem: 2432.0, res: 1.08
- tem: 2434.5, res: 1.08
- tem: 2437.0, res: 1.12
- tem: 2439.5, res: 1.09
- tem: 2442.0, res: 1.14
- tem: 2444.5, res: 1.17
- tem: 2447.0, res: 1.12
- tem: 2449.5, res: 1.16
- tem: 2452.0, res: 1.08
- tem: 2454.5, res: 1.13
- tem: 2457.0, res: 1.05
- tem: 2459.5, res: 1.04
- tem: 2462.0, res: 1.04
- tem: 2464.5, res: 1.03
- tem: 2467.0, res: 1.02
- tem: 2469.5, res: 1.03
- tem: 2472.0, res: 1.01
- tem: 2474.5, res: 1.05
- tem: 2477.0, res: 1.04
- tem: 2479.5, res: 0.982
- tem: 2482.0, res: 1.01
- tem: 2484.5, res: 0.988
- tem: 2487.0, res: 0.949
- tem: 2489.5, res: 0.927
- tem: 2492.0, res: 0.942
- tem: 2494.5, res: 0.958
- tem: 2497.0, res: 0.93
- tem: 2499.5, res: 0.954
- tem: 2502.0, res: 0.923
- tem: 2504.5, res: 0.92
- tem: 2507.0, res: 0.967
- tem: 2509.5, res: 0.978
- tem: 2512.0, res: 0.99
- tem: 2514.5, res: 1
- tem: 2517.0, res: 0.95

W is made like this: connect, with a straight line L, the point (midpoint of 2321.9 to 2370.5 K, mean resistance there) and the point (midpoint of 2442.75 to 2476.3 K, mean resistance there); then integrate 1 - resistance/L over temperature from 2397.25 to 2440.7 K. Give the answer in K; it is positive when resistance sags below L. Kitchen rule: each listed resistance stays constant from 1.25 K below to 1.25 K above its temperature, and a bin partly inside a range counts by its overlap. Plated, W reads 7.3 K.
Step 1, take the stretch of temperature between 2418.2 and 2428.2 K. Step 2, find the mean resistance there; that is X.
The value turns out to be 1.02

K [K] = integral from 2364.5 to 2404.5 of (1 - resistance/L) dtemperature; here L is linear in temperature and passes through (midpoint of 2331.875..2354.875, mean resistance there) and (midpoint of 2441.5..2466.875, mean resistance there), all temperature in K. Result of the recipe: 3.18 K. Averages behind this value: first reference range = 1.03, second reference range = 1.09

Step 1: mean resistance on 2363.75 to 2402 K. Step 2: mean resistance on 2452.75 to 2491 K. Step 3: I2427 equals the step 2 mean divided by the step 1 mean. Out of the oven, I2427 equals 1.0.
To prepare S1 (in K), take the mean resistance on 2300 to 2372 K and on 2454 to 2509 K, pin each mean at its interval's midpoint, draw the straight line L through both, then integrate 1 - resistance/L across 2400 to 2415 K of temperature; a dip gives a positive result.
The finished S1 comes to 5.4 K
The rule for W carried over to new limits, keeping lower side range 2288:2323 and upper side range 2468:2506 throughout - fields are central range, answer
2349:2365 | 0.3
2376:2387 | 0.4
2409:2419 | 3.0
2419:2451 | -2.4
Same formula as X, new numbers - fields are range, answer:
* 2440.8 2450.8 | 1.15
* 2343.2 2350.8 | 1.01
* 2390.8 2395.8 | 0.956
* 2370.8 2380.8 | 1.05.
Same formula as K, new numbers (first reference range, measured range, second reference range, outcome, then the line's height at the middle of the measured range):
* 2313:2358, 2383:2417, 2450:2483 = 7.6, 1.05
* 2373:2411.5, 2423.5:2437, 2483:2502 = -2.3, 0.91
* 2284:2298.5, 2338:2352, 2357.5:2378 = 0.8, 1.08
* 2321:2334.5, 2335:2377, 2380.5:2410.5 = -2.5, 0.99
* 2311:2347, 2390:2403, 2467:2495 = 1.9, 1.03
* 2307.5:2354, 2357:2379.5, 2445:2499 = -0.2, 1.05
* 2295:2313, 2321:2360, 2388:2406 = -1.9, 1.01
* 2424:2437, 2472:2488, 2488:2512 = -0.4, 0.981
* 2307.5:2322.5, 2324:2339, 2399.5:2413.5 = -0.8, 1.01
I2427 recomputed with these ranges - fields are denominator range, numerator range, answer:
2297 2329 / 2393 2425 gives 0.73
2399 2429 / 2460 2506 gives 1.21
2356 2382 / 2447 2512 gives 0.95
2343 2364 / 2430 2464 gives 1.05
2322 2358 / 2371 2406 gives 0.90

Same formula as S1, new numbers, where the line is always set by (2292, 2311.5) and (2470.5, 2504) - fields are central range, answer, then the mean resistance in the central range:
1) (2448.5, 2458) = -1.02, 1.1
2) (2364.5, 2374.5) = -0.09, 1.07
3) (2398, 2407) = 2.78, 0.716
